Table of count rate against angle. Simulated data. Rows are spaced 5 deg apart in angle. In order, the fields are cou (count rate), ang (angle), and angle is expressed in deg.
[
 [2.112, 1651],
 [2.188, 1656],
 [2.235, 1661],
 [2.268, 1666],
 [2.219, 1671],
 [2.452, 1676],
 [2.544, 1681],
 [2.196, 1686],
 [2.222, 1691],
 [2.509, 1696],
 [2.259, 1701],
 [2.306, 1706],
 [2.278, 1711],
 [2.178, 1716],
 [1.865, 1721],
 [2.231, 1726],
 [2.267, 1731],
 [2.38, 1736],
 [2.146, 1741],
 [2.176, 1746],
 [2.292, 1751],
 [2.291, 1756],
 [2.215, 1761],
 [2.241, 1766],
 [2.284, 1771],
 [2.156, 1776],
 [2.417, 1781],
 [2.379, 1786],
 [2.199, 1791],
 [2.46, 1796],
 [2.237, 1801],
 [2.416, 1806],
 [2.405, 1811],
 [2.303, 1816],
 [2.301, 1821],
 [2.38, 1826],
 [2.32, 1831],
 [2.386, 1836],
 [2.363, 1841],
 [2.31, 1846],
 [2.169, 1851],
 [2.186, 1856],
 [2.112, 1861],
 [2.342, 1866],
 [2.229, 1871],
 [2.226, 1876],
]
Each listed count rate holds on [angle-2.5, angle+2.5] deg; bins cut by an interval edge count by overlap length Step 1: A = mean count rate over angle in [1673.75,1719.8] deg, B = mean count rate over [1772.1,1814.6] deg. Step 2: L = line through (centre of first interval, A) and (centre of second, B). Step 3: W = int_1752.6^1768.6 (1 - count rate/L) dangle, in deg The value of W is 0.5 deg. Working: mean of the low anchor 2.31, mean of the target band 2.25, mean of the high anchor 2.33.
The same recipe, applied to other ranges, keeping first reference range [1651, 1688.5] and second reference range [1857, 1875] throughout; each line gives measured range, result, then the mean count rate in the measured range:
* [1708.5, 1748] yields 1.4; 2.19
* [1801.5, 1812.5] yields -0.7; 2.38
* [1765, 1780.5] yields 0.0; 2.25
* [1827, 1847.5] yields -1.1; 2.35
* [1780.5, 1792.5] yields -0.4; 2.33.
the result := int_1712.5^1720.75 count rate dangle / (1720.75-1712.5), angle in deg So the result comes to 2.1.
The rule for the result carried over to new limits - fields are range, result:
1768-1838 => 2.33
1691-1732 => 2.23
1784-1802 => 2.32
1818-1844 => 2.35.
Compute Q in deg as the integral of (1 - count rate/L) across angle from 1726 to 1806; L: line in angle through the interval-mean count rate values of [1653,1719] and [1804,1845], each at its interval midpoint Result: 1.7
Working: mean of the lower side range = 2.29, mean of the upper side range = 2.36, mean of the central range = 2.28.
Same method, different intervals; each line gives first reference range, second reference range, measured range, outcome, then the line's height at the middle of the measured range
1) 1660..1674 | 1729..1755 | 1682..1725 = 0.26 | 2.25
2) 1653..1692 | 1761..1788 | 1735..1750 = 0.41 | 2.29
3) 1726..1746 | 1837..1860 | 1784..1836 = -2.04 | 2.25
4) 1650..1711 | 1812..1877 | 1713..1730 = 1.34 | 2.29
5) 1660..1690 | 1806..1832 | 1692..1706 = -0.18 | 2.32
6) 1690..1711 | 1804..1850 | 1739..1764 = 1.16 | 2.33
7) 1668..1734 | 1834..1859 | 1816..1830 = -0.34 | 2.28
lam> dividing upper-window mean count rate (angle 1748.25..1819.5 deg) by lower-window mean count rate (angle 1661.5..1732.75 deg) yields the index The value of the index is 1.0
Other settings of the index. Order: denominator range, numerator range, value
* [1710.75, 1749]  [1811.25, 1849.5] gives 1.07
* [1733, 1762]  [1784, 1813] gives 1.04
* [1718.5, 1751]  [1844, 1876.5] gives 1.02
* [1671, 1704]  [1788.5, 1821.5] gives 0.99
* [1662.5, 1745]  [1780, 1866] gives 1.02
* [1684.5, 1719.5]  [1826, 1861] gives 1.01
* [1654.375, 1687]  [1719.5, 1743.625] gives 0.95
